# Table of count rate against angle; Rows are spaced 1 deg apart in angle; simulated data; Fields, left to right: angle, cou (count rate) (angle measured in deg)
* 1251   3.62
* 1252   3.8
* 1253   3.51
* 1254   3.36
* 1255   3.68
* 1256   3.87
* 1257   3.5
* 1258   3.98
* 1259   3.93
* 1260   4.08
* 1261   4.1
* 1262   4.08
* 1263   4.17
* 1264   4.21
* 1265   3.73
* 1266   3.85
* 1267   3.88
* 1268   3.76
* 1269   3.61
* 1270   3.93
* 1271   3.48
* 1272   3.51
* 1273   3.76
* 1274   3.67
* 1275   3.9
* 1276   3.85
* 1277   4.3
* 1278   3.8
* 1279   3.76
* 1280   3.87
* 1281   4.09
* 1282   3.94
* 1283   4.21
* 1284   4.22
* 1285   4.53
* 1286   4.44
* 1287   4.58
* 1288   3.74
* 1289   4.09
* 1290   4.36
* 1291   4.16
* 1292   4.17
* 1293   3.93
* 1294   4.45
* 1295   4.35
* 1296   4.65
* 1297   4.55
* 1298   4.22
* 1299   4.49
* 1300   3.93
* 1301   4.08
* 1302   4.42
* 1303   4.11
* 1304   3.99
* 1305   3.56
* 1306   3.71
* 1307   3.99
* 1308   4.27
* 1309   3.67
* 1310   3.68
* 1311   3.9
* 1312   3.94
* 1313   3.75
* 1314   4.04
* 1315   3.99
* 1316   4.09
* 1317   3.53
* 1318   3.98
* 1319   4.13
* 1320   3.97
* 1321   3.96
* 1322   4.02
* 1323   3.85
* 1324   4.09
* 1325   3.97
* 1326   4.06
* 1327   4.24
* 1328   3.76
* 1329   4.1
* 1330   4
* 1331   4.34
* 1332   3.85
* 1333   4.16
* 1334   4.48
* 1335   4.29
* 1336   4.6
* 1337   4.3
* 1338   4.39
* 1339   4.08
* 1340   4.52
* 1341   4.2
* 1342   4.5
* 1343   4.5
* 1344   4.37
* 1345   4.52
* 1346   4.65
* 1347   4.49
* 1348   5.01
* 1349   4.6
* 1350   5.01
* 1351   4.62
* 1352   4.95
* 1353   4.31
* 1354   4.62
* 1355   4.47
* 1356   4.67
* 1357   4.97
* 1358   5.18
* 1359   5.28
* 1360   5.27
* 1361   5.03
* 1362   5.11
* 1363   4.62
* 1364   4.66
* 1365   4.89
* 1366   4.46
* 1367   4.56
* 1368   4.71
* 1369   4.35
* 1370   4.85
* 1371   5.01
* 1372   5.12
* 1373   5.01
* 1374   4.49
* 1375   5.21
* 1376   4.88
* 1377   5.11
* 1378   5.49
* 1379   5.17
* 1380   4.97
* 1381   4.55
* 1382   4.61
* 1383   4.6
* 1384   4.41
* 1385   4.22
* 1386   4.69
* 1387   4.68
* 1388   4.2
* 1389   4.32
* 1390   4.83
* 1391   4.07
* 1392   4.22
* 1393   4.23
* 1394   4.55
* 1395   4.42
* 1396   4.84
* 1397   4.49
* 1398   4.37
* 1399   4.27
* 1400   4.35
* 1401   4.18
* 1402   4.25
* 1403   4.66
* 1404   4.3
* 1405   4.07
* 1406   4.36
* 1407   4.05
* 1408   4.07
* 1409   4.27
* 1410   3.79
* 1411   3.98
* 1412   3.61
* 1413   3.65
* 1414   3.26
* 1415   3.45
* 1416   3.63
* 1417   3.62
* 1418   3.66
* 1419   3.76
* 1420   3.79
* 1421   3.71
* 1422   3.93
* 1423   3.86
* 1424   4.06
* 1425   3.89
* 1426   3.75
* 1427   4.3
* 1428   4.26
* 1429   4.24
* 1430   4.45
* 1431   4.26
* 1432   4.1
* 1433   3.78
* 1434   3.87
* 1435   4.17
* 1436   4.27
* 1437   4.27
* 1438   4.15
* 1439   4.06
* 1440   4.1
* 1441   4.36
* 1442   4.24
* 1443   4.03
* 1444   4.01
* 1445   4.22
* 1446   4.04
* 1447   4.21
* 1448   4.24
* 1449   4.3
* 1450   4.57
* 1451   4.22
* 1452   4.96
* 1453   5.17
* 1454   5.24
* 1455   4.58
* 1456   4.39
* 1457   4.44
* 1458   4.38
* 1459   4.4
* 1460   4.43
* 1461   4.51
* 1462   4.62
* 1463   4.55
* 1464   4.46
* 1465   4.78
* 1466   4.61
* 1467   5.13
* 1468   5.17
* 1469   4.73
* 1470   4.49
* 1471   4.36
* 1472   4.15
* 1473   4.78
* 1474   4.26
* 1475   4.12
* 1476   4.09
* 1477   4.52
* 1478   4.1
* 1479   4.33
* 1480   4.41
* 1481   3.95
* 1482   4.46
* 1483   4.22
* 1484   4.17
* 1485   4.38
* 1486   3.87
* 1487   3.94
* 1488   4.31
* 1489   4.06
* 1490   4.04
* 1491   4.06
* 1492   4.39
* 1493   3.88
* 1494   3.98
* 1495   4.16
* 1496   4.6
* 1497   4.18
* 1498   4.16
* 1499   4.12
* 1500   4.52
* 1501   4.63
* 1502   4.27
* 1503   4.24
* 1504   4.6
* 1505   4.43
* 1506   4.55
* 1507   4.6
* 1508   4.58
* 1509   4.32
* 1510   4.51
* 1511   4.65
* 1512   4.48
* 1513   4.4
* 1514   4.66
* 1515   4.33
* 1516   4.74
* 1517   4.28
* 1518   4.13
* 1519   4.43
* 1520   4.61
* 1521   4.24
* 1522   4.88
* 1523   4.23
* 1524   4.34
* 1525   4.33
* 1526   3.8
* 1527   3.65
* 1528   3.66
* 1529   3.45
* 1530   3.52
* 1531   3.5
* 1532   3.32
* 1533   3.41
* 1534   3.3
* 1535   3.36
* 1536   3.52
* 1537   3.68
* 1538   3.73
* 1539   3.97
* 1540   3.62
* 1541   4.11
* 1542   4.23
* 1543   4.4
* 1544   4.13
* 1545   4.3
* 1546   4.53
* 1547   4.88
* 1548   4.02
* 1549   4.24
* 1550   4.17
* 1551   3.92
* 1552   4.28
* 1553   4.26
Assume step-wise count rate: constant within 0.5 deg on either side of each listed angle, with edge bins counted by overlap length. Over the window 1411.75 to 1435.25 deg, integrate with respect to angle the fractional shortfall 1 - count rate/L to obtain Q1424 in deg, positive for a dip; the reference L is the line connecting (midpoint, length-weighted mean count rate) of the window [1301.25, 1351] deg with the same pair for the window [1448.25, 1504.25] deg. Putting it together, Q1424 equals 2.4 deg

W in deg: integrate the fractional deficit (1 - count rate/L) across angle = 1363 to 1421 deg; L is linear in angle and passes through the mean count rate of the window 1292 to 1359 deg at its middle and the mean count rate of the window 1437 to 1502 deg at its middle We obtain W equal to -1.2 deg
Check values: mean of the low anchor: 4.25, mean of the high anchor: 4.36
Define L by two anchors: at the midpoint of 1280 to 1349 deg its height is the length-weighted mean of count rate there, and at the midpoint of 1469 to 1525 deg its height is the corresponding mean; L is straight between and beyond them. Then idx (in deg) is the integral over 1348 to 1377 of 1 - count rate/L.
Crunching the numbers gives -4.2 deg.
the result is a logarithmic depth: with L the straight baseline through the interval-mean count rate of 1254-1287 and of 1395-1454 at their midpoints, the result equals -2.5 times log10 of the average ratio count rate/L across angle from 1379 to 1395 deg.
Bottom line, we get -0.106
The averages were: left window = 3.93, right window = 4.13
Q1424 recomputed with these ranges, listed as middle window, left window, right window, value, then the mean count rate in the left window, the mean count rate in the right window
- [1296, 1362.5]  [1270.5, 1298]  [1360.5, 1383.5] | 2.77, 4.09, 4.85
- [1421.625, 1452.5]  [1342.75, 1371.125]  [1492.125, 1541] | 1.90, 4.75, 4.14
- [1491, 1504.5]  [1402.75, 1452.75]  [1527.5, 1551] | -1.15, 4.06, 3.87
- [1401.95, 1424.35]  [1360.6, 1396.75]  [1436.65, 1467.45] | 3.33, 4.7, 4.44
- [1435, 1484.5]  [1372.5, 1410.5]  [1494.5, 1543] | -1.11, 4.51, 4.15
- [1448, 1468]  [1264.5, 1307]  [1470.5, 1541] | -2.35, 4.04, 4.16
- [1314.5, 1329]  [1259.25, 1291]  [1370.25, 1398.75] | 1.01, 3.99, 4.67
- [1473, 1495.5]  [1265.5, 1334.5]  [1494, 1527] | 0.83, 4.02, 4.39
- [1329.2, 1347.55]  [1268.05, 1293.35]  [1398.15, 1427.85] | -1.69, 3.99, 3.96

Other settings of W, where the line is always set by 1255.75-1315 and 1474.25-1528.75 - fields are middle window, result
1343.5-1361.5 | -3.0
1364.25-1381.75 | -3.1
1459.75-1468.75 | -1.0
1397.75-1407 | -0.3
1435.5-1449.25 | 0.1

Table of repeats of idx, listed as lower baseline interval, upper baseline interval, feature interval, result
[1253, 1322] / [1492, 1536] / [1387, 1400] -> -1.05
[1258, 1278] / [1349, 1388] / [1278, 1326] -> 1.35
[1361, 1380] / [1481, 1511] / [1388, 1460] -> 6.84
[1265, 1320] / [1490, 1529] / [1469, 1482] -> -0.15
